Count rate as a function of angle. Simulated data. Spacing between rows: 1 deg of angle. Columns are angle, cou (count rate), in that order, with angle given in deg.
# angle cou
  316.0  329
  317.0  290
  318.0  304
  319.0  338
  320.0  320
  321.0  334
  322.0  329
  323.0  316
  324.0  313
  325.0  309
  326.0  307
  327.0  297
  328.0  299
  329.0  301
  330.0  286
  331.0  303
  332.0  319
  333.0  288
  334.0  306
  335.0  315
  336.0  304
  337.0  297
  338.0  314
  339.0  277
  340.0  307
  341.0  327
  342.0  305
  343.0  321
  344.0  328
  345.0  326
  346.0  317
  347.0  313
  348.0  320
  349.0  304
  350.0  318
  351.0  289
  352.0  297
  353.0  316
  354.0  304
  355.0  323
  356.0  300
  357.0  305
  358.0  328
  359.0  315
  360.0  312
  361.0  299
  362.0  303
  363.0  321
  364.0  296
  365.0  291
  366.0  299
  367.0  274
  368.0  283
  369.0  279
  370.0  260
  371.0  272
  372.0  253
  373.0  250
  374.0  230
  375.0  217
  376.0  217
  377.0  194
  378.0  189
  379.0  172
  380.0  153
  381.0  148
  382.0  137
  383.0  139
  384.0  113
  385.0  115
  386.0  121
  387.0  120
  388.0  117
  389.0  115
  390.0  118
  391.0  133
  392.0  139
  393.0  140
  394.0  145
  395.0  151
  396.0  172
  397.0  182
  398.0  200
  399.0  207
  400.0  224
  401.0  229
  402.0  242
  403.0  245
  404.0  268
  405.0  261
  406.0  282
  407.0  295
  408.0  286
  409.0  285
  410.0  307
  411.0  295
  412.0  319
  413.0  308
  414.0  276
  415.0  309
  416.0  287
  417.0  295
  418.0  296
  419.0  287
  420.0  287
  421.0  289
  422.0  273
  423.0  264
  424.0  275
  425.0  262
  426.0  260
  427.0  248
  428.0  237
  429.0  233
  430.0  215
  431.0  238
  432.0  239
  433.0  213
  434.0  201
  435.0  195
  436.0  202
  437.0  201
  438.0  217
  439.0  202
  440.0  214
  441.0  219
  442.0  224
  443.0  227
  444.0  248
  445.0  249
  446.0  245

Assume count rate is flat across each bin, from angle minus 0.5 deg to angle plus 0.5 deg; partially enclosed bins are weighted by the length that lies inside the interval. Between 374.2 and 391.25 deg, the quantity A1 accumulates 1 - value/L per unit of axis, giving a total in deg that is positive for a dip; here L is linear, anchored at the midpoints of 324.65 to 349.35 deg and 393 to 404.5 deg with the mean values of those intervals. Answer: 6.0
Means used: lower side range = 308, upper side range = 203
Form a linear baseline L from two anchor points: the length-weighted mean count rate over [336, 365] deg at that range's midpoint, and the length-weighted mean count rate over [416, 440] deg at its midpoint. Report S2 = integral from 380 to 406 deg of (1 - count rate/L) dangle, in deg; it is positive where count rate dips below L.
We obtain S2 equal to 9.8 deg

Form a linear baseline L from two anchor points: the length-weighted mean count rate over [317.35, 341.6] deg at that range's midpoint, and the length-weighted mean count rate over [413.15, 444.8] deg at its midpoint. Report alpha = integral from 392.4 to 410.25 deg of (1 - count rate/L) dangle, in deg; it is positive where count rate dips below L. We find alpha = 2.4 deg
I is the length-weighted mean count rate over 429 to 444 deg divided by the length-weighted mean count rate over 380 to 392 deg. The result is 1.7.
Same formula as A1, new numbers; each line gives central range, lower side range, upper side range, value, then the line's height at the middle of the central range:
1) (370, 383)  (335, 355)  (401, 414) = 4.1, 295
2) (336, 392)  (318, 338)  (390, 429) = 6.4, 282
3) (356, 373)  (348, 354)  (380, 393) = -3.9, 238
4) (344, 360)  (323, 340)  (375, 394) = -4.7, 242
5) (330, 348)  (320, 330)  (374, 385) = -2.4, 274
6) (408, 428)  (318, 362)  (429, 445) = -4.0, 236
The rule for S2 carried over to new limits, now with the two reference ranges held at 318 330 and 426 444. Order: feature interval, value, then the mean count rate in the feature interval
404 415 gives -2.23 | 291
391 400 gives 3.02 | 168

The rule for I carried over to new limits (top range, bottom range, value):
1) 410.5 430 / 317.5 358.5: 0.89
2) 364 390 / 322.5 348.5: 0.64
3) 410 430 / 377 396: 2.00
